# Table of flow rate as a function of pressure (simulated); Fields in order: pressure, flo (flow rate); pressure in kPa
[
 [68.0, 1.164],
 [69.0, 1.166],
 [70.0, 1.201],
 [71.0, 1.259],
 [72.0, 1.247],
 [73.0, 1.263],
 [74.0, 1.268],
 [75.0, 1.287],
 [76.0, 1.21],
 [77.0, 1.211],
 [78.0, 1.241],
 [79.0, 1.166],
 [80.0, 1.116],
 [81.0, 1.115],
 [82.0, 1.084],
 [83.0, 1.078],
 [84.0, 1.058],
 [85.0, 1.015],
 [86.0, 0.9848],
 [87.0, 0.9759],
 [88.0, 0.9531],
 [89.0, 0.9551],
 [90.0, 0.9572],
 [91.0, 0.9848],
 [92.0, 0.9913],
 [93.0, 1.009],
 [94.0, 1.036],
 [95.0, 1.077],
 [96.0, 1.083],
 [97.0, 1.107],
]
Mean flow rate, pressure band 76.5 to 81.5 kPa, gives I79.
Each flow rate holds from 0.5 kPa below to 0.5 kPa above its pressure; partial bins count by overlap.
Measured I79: 1.17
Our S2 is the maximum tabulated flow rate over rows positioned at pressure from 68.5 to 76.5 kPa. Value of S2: 1.287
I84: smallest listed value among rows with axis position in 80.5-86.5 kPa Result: 0.9848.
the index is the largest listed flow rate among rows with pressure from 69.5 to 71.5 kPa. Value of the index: 1.259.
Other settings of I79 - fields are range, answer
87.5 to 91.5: 0.963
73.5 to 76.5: 1.25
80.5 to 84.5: 1.08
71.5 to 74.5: 1.26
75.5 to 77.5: 1.21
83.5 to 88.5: 0.997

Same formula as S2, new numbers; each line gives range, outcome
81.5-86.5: 1.084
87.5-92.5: 0.9913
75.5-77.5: 1.211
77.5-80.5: 1.241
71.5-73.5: 1.263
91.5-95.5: 1.077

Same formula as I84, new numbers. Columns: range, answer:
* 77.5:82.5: 1.084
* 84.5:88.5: 0.9531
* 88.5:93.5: 0.9551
